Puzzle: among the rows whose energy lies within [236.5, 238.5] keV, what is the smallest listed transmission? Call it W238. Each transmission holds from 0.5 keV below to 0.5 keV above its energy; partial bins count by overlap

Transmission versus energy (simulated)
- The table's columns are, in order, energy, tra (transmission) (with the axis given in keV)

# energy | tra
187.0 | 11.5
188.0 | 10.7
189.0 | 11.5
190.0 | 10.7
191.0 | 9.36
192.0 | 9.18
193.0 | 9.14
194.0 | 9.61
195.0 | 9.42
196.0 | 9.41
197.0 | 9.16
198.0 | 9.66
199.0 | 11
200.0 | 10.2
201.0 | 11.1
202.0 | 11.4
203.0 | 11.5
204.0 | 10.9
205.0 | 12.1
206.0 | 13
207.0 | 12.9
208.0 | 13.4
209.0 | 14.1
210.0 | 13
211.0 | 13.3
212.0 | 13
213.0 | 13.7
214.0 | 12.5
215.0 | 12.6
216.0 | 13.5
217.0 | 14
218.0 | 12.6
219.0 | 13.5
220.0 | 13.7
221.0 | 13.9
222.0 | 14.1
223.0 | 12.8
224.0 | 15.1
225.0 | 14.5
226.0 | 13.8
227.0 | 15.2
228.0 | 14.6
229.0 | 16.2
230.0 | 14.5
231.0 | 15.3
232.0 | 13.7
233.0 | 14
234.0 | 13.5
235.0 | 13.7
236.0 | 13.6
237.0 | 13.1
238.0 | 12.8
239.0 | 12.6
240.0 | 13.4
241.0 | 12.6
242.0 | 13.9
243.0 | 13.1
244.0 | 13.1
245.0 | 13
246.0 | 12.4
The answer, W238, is 12.8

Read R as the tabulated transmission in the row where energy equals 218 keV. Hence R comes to 12.6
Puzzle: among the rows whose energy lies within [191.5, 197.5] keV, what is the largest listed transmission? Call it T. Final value 9.61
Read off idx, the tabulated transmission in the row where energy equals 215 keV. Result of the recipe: 12.6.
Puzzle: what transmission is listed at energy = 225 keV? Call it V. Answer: 14.5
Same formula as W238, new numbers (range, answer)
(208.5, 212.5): 13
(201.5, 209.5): 10.9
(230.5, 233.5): 13.7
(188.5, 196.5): 9.14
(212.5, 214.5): 12.5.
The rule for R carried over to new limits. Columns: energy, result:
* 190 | 10.7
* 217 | 14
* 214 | 12.5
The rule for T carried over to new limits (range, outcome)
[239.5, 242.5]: 13.9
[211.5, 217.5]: 14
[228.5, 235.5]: 16.2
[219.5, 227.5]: 15.2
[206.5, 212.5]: 14.1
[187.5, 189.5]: 11.5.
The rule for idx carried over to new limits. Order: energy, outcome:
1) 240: 13.4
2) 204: 10.9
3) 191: 9.36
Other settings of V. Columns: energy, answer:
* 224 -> 15.1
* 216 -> 13.5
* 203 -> 11.5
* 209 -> 14.1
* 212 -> 13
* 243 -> 13.1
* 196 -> 9.41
